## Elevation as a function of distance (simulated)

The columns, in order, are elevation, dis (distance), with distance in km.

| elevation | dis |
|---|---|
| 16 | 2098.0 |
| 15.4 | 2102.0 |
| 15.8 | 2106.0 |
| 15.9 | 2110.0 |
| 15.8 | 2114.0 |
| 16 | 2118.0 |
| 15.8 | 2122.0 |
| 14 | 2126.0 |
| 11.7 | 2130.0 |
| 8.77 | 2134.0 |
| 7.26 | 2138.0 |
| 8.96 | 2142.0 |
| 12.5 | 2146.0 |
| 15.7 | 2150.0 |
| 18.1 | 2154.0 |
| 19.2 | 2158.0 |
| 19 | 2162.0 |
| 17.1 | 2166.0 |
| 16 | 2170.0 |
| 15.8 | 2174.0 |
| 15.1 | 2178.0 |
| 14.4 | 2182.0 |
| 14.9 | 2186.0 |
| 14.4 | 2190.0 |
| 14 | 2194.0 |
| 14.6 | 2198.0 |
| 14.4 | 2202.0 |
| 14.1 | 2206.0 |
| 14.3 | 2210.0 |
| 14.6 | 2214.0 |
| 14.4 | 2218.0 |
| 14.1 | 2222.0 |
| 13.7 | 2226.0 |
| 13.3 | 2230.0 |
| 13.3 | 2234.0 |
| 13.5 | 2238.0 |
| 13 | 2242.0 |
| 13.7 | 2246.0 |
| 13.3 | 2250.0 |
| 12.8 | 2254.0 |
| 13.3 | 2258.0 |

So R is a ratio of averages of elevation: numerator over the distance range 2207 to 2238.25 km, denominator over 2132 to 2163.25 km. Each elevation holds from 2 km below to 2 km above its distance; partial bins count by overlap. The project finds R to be 1.03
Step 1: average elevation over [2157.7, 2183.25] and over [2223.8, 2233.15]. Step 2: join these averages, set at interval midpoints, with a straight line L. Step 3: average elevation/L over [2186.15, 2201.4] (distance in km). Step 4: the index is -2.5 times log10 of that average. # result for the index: 0.067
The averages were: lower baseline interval 16.6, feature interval 14.4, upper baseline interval 13.5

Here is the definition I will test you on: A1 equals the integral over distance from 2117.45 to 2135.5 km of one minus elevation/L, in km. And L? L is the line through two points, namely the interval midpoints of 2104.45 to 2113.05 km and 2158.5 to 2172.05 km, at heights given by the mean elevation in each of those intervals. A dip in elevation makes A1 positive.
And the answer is 3.52 km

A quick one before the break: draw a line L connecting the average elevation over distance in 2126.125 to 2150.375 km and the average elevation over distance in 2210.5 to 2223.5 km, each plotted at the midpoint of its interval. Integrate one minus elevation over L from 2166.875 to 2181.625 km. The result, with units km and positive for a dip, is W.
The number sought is -3.8 km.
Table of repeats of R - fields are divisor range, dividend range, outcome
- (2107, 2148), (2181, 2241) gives 1.11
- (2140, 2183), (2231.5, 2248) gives 0.85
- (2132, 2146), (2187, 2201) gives 1.61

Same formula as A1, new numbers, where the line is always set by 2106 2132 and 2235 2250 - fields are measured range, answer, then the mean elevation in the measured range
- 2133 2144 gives 4.8 km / 8.29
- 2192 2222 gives -1.1 km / 14.3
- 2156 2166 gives -3.0 km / 18.7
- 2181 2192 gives -0.4 km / 14.6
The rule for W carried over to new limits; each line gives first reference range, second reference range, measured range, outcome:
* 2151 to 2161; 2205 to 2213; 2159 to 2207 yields 2.6 km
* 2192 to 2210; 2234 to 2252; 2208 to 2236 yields -0.3 km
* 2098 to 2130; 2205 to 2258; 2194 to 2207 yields -0.2 km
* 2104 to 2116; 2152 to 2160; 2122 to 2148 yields 9.5 km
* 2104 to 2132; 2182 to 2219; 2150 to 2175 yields -4.7 km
